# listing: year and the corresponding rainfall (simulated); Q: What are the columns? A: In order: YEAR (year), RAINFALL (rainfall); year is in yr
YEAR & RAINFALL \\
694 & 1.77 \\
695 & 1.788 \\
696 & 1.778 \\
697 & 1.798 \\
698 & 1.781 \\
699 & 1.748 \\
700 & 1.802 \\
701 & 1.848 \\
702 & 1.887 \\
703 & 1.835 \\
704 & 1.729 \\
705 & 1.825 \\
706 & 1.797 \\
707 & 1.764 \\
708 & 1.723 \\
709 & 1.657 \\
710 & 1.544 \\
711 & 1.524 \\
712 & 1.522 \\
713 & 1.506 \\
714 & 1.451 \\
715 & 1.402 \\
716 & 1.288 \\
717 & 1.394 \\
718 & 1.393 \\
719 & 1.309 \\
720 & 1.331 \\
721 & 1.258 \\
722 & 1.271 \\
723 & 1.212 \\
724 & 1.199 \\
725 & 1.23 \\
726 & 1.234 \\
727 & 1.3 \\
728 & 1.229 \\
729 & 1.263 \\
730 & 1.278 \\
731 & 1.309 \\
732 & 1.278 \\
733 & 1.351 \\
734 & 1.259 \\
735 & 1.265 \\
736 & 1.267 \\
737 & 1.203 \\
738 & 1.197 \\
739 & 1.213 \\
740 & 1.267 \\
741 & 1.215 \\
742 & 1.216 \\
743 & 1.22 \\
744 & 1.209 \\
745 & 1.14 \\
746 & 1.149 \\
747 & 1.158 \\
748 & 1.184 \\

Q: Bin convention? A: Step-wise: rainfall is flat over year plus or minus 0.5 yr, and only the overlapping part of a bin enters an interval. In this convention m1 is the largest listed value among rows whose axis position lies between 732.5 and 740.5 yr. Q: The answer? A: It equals 1.351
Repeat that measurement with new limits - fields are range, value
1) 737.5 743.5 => 1.267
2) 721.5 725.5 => 1.271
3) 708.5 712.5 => 1.657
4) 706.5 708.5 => 1.764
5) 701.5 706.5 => 1.887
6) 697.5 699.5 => 1.781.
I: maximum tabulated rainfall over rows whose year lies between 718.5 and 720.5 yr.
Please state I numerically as 1.331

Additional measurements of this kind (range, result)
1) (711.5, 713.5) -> 1.522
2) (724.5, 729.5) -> 1.3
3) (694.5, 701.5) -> 1.848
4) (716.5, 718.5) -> 1.394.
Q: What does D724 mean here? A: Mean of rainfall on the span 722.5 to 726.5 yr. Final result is 1.22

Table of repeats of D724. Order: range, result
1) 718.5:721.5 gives 1.3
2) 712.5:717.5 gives 1.41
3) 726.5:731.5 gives 1.28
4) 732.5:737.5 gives 1.27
